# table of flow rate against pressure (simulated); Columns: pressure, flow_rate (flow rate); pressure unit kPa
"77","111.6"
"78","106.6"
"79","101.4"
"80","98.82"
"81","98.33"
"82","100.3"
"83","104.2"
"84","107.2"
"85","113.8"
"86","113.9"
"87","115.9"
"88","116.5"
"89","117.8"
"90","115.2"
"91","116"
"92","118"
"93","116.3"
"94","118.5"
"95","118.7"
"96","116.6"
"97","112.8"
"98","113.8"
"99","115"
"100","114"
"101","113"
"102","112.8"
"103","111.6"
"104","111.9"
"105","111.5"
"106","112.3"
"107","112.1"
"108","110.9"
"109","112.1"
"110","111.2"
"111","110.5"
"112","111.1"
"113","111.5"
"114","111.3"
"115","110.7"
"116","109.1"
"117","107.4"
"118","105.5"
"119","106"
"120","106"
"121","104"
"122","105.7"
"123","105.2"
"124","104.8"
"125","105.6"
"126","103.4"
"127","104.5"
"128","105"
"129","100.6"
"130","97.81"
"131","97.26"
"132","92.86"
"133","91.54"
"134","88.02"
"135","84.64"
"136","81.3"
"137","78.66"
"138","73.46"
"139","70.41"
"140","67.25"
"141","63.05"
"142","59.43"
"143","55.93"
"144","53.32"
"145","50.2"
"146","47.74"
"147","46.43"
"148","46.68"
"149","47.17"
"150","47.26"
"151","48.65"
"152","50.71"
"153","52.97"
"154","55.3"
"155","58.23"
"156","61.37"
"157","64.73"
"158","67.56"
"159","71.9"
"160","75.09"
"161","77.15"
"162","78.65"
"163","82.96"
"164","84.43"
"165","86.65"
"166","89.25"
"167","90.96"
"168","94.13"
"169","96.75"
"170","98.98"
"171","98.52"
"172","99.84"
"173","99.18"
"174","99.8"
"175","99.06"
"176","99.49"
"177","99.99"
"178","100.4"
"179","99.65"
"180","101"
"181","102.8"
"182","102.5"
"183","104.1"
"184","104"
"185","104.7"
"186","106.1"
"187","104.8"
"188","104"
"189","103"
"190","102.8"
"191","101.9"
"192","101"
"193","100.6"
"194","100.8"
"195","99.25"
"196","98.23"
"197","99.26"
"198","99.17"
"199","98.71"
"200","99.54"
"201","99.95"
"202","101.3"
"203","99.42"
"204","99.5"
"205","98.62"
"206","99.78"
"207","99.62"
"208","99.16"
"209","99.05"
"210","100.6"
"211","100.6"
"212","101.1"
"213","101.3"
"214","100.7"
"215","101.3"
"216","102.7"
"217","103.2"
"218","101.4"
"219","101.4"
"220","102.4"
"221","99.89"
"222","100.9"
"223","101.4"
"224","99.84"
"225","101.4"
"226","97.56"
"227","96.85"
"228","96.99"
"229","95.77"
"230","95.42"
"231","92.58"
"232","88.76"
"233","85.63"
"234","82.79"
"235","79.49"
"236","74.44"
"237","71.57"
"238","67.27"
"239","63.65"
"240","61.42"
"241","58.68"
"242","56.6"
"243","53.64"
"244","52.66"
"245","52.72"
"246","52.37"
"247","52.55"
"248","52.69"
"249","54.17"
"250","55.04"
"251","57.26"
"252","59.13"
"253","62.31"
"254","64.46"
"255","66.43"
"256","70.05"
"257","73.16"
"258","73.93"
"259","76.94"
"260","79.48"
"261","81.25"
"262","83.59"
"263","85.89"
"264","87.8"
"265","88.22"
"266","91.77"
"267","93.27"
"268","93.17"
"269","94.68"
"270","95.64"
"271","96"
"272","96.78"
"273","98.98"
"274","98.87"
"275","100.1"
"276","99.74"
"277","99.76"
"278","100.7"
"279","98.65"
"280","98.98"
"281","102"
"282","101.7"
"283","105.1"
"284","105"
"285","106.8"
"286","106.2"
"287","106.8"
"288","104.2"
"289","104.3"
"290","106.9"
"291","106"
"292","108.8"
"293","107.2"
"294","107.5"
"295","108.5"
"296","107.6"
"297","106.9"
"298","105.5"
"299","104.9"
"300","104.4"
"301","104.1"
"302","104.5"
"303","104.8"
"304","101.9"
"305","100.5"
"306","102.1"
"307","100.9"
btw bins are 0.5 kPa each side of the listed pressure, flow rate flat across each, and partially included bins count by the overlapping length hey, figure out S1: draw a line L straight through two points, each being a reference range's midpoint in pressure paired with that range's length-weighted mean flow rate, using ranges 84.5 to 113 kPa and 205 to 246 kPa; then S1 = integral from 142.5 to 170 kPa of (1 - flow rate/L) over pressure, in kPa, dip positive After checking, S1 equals 9.5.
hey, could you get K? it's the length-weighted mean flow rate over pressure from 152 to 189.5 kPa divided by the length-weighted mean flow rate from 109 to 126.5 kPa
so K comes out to 0.83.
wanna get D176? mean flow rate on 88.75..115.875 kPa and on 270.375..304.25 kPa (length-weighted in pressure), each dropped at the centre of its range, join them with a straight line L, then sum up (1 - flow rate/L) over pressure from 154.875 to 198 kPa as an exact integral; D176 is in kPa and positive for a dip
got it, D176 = 6.2 kPa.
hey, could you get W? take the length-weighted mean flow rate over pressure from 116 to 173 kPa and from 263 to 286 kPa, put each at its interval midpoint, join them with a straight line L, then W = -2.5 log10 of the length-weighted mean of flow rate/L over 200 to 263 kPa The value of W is 0.10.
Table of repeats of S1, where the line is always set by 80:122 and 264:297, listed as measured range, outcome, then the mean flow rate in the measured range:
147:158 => 5.6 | 53.6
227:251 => 7.8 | 69.7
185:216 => 1.4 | 101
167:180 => 1.0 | 98.6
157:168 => 2.8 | 80.4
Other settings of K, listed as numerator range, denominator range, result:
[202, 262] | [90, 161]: 0.91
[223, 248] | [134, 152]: 1.26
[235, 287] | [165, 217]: 0.80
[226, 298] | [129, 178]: 1.13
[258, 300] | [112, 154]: 1.19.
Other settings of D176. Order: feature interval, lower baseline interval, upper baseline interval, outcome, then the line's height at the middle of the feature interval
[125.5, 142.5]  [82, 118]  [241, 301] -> 3.5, 108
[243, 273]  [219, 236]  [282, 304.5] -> 7.8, 99.7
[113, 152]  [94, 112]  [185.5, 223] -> 9.3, 110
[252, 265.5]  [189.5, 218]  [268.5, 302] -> 3.5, 102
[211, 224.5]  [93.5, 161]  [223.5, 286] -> -2.7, 84.3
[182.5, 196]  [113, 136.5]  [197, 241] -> -0.9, 96.5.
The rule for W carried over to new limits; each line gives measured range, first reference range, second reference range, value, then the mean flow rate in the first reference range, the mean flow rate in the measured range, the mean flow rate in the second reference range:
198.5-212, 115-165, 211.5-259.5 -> -0.249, 78.8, 99.7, 79.5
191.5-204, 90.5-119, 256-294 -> 0.040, 113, 99.8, 96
